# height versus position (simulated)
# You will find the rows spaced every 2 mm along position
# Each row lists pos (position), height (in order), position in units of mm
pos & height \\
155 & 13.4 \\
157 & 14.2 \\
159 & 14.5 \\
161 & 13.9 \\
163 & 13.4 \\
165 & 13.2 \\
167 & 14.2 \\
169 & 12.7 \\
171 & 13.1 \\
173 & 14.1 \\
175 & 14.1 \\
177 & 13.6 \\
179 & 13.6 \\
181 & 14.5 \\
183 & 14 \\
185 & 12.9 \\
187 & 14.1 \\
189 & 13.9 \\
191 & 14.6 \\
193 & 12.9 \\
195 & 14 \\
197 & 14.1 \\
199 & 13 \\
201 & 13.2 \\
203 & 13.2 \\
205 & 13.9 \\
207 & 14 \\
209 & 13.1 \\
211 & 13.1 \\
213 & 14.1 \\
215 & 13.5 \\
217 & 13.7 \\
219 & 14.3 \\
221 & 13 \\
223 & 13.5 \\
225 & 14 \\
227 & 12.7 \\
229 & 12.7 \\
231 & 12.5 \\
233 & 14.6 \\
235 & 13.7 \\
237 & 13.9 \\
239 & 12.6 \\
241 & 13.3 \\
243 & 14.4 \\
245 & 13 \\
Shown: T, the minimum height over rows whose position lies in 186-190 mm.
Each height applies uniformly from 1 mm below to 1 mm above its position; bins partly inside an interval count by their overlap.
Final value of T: 13.9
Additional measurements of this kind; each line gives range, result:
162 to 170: 12.7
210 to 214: 13.1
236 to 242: 12.6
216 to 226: 13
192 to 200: 12.9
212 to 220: 13.5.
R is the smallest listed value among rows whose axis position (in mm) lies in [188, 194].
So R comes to 12.9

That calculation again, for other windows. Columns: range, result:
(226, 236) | 12.5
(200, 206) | 13.2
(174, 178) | 13.6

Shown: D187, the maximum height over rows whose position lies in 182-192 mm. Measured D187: 14.6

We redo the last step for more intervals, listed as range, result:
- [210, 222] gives 14.3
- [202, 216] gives 14.1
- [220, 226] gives 14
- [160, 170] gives 14.2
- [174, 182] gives 14.5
